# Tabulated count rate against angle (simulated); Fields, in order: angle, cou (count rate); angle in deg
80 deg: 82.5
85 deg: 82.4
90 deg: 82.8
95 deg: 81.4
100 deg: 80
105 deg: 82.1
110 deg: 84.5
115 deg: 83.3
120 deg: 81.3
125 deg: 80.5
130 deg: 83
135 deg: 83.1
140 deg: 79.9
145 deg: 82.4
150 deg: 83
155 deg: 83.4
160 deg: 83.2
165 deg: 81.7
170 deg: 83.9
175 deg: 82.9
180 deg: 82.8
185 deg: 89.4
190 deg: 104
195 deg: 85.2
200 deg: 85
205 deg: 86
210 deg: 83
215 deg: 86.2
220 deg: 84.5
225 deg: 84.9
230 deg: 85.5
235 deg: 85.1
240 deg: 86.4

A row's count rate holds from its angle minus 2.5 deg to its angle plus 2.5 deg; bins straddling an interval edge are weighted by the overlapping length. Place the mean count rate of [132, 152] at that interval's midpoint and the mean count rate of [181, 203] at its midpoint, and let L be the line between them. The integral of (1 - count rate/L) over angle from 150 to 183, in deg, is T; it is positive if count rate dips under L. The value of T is 1.1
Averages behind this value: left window 82.1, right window 90.2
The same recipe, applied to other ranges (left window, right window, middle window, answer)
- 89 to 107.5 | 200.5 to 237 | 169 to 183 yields 0.1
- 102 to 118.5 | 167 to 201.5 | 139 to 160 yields 0.7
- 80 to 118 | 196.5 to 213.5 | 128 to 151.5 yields 0.3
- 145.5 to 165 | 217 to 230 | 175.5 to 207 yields -1.7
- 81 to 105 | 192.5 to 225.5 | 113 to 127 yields 0.1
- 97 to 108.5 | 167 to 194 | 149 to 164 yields 0.5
